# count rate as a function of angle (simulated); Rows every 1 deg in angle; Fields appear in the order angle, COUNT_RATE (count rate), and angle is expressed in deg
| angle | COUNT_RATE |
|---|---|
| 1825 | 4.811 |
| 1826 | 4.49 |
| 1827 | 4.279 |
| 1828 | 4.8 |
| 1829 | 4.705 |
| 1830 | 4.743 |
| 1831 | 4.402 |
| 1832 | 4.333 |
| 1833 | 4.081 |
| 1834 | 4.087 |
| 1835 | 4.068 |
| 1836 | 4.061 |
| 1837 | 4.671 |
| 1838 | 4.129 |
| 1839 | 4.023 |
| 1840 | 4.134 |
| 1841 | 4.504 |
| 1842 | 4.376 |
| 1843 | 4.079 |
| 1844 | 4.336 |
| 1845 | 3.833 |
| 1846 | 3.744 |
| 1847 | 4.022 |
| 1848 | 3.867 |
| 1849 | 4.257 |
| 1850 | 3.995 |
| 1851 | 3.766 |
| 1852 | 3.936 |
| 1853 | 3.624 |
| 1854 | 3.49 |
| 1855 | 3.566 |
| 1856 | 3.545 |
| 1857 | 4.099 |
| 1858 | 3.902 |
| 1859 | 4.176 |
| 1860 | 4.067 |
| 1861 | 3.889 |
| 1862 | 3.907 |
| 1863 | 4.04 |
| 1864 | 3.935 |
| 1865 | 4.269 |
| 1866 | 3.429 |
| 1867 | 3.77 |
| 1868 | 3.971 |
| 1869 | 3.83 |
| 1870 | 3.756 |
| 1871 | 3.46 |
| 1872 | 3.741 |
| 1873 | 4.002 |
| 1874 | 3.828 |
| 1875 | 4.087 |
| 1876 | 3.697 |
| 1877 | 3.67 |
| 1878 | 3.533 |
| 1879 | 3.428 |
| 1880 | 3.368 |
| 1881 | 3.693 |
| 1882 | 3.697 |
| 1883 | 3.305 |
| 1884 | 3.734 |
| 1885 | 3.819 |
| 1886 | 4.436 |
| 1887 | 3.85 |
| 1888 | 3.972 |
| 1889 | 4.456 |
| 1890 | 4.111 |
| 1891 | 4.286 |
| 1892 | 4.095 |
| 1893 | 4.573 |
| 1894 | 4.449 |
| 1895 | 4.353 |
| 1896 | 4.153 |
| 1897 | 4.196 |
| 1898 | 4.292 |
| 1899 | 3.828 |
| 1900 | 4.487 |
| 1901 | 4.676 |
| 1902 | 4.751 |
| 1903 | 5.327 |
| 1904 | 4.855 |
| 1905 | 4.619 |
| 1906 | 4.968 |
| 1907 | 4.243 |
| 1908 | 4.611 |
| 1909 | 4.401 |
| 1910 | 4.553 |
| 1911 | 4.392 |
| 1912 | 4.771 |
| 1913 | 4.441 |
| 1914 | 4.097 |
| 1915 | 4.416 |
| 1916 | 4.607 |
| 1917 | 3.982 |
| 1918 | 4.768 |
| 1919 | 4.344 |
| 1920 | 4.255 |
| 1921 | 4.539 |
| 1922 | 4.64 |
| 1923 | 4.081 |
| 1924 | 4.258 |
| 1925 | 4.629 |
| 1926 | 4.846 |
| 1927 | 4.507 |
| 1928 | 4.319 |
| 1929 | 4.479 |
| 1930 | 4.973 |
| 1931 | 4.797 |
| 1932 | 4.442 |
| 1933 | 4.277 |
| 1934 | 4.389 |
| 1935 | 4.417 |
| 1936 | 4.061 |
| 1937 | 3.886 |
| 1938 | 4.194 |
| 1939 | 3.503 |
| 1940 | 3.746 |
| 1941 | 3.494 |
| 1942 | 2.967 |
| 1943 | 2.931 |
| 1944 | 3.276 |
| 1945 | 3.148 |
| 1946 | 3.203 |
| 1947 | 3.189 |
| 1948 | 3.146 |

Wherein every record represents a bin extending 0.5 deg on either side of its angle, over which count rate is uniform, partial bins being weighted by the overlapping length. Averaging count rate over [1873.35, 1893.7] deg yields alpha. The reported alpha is 3.89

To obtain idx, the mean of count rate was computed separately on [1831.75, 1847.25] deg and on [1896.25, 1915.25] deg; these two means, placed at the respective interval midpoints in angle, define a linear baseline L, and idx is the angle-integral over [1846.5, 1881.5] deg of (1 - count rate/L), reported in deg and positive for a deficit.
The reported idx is 3.8 deg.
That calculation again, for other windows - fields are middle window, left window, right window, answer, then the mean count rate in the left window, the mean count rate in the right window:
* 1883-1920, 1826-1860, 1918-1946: -2.26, 4.12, 4.12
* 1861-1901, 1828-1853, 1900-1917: 4.31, 4.17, 4.59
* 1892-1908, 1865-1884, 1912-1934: -1.57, 3.7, 4.47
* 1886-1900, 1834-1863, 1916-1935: 0.19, 4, 4.48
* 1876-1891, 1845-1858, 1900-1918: 1.56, 3.83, 4.57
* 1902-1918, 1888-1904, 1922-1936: -0.46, 4.4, 4.48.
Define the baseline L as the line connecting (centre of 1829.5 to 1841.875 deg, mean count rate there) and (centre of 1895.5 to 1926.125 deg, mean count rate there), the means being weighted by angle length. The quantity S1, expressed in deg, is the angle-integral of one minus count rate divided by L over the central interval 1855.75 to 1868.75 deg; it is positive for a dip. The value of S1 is 1.2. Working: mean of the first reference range 4.27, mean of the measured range 3.93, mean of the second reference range 4.48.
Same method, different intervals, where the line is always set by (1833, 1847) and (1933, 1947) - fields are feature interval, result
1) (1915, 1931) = -3.3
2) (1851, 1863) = 0.7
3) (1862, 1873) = 0.5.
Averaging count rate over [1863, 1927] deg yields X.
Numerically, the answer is 4.19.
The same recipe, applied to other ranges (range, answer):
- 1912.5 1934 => 4.46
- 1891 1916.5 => 4.48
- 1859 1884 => 3.77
